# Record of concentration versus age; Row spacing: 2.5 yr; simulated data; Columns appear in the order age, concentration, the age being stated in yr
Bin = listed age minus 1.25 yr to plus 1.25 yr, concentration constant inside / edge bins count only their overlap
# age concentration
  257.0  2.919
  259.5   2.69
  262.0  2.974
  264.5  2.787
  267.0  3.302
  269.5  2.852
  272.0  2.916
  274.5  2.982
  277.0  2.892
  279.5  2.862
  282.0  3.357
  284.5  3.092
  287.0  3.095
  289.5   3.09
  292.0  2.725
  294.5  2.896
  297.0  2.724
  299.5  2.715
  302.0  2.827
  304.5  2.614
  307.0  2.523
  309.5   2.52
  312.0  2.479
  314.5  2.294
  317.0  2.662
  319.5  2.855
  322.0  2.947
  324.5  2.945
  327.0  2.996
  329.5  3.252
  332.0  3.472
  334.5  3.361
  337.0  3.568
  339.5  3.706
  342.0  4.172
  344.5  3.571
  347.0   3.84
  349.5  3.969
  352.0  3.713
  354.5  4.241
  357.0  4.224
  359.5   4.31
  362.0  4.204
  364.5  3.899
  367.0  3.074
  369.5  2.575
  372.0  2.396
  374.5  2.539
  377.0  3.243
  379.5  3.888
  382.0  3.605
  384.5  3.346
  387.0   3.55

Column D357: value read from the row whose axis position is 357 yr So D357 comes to 4.224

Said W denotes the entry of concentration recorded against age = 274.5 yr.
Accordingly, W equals 2.982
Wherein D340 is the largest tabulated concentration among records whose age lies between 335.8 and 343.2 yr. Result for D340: 4.172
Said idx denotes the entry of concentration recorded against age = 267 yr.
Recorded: 3.302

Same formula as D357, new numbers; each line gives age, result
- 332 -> 3.472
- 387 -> 3.55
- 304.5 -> 2.614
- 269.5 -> 2.852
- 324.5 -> 2.945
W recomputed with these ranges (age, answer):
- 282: 3.357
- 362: 4.204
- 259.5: 2.69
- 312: 2.479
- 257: 2.919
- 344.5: 3.571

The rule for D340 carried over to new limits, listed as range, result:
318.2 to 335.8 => 3.472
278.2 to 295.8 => 3.357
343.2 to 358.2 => 4.241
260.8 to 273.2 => 3.302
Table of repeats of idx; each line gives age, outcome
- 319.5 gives 2.855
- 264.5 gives 2.787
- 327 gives 2.996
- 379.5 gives 3.888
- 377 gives 3.243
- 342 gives 4.172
